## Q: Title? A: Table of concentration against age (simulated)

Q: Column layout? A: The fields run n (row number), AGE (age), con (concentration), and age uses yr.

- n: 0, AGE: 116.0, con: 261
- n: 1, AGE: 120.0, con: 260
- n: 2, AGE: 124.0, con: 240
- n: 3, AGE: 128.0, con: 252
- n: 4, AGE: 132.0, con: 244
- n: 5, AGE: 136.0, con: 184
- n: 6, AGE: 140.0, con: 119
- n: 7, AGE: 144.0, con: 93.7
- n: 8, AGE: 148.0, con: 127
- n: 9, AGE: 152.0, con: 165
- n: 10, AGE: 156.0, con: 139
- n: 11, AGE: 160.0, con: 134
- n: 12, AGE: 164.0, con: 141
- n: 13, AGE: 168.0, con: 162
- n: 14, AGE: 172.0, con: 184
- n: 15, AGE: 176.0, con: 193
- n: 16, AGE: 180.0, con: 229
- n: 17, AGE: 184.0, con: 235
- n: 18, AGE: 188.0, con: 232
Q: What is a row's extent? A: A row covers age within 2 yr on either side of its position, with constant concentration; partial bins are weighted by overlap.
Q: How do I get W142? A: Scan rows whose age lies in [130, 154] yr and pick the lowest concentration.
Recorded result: 93.7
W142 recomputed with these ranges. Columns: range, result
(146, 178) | 127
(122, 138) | 184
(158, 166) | 134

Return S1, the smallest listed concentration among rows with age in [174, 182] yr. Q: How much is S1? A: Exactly 193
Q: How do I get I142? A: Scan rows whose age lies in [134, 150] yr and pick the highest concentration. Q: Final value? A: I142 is 184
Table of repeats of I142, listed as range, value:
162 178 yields 193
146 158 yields 165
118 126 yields 260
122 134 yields 252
